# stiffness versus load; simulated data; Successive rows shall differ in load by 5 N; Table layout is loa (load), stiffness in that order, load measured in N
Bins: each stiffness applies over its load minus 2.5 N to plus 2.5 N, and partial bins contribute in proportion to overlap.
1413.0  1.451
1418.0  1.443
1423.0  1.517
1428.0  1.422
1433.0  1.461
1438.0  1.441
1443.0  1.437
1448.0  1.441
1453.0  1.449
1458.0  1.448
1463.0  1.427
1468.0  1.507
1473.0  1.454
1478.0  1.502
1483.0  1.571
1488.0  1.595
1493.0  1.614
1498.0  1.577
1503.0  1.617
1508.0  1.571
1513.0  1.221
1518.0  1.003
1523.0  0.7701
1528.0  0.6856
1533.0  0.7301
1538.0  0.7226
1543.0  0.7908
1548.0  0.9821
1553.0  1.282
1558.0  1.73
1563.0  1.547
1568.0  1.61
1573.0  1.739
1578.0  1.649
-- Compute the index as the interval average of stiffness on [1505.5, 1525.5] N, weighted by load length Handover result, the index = 1.14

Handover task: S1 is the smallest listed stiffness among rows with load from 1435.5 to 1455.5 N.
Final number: 1.437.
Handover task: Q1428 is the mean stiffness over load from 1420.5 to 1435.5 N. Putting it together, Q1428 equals 1.47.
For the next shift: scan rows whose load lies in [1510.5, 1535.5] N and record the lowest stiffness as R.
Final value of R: 0.6856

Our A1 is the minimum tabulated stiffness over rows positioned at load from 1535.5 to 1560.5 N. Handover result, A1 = 0.7226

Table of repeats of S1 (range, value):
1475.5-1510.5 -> 1.502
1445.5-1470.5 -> 1.427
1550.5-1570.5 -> 1.282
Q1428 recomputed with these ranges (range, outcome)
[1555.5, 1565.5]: 1.64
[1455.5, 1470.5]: 1.46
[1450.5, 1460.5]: 1.45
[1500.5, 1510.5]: 1.59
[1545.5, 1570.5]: 1.43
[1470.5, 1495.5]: 1.55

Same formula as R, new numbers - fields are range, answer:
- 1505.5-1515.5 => 1.221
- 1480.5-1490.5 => 1.571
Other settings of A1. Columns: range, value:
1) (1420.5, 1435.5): 1.422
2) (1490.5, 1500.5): 1.577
